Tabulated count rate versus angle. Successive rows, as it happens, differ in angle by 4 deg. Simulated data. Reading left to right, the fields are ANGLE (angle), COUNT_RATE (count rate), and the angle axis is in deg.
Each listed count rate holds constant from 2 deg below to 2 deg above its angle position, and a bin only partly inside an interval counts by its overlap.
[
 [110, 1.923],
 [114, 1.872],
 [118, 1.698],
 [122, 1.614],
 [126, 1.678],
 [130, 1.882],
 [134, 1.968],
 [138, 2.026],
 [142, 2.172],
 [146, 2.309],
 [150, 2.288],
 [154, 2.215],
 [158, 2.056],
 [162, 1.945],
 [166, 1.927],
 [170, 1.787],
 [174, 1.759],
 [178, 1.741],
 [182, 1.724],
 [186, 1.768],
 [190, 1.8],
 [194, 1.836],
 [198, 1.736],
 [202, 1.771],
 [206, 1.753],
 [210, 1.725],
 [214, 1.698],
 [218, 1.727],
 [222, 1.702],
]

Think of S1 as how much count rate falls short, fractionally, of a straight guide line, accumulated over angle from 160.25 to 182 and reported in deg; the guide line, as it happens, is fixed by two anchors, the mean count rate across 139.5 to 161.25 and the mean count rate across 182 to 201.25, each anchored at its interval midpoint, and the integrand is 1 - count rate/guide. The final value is 1.8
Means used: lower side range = 2.19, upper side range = 1.78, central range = 1.82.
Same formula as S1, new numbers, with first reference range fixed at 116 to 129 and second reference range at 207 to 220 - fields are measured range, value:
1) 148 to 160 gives -3.5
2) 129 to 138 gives -1.4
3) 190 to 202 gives -0.5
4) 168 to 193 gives -0.9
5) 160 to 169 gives -1.2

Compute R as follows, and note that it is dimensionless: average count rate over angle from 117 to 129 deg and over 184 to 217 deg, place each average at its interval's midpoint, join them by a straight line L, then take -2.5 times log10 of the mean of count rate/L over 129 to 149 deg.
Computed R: -0.23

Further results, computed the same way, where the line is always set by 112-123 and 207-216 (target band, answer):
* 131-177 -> -0.174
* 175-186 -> -0.011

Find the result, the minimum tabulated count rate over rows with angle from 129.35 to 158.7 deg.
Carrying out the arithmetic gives 1.882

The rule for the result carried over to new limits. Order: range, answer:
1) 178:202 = 1.724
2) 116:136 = 1.614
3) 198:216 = 1.698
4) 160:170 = 1.787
